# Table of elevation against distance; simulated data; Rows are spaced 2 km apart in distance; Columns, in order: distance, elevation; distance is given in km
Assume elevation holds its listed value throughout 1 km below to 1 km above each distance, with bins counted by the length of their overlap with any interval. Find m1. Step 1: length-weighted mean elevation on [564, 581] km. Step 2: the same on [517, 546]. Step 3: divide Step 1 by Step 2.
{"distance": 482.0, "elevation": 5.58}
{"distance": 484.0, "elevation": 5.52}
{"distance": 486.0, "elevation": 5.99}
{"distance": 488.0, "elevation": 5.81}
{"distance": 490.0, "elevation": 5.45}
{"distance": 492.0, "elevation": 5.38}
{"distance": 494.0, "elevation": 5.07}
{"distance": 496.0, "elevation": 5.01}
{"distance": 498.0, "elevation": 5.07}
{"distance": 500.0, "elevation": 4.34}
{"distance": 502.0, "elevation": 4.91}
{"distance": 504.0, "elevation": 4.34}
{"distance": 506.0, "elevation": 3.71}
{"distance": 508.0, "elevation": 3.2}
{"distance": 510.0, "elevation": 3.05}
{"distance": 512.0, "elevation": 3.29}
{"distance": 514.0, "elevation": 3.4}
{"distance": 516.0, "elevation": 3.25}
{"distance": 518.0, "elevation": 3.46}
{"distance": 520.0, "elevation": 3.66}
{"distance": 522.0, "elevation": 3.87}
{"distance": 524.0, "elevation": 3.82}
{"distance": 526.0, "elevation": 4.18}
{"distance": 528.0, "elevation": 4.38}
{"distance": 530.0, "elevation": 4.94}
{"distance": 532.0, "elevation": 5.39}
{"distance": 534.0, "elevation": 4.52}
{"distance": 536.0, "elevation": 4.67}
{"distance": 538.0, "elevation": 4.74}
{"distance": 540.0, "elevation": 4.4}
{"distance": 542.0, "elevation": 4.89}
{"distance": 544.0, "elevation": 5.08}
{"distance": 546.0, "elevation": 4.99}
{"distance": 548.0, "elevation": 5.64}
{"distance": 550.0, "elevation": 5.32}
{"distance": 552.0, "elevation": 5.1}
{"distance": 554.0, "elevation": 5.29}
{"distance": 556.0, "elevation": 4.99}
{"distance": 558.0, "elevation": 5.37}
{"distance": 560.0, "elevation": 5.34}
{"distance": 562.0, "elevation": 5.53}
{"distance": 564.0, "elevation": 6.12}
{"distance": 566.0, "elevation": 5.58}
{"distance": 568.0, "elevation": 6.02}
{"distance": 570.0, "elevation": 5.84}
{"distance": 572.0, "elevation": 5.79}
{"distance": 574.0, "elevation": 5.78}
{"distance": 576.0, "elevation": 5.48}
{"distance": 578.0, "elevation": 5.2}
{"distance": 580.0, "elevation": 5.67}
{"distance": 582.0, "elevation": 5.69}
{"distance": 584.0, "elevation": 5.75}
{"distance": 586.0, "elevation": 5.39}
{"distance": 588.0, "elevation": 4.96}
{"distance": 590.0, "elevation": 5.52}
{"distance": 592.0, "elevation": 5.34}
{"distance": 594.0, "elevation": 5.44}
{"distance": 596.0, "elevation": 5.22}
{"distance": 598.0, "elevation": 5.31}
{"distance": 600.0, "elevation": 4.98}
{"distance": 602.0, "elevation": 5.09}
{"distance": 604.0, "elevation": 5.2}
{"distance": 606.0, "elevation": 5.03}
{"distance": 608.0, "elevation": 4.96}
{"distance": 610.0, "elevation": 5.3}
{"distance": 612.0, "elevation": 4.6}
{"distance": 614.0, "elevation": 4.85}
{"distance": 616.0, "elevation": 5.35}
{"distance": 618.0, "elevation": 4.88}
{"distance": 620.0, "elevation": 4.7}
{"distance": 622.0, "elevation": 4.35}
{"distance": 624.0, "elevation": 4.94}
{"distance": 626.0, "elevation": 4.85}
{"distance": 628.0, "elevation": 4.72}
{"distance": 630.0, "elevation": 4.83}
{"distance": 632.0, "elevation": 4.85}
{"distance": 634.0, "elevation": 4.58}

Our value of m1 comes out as 1.28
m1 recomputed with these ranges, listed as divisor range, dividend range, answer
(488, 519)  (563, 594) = 1.32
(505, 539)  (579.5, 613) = 1.32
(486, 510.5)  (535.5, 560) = 1.08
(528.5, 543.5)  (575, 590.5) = 1.14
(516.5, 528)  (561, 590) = 1.47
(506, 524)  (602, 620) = 1.46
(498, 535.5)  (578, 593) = 1.36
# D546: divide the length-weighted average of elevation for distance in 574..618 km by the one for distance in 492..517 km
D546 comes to 1.3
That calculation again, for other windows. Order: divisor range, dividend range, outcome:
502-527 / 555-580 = 1.53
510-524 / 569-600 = 1.57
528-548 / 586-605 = 1.08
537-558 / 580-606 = 1.05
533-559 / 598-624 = 0.99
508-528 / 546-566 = 1.51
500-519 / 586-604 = 1.43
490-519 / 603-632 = 1.18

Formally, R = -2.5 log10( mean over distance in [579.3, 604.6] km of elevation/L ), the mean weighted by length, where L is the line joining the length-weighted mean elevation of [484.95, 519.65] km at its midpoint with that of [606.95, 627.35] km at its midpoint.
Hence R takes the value -0.13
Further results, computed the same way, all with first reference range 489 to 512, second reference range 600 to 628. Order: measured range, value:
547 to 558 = -0.13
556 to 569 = -0.19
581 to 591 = -0.14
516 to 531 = 0.14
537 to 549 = -0.07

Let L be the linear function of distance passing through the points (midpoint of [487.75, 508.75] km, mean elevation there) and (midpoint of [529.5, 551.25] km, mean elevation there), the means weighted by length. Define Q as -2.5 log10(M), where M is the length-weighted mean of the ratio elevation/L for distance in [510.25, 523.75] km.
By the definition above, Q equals 0.36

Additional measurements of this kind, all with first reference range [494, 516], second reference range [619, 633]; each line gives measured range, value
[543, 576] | -0.25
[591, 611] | -0.13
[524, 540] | -0.10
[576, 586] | -0.23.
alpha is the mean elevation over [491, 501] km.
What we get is 4.97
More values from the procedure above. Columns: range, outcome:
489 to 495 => 5.3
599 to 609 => 5.05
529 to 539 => 4.85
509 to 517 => 3.25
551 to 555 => 5.2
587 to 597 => 5.3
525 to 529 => 4.28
